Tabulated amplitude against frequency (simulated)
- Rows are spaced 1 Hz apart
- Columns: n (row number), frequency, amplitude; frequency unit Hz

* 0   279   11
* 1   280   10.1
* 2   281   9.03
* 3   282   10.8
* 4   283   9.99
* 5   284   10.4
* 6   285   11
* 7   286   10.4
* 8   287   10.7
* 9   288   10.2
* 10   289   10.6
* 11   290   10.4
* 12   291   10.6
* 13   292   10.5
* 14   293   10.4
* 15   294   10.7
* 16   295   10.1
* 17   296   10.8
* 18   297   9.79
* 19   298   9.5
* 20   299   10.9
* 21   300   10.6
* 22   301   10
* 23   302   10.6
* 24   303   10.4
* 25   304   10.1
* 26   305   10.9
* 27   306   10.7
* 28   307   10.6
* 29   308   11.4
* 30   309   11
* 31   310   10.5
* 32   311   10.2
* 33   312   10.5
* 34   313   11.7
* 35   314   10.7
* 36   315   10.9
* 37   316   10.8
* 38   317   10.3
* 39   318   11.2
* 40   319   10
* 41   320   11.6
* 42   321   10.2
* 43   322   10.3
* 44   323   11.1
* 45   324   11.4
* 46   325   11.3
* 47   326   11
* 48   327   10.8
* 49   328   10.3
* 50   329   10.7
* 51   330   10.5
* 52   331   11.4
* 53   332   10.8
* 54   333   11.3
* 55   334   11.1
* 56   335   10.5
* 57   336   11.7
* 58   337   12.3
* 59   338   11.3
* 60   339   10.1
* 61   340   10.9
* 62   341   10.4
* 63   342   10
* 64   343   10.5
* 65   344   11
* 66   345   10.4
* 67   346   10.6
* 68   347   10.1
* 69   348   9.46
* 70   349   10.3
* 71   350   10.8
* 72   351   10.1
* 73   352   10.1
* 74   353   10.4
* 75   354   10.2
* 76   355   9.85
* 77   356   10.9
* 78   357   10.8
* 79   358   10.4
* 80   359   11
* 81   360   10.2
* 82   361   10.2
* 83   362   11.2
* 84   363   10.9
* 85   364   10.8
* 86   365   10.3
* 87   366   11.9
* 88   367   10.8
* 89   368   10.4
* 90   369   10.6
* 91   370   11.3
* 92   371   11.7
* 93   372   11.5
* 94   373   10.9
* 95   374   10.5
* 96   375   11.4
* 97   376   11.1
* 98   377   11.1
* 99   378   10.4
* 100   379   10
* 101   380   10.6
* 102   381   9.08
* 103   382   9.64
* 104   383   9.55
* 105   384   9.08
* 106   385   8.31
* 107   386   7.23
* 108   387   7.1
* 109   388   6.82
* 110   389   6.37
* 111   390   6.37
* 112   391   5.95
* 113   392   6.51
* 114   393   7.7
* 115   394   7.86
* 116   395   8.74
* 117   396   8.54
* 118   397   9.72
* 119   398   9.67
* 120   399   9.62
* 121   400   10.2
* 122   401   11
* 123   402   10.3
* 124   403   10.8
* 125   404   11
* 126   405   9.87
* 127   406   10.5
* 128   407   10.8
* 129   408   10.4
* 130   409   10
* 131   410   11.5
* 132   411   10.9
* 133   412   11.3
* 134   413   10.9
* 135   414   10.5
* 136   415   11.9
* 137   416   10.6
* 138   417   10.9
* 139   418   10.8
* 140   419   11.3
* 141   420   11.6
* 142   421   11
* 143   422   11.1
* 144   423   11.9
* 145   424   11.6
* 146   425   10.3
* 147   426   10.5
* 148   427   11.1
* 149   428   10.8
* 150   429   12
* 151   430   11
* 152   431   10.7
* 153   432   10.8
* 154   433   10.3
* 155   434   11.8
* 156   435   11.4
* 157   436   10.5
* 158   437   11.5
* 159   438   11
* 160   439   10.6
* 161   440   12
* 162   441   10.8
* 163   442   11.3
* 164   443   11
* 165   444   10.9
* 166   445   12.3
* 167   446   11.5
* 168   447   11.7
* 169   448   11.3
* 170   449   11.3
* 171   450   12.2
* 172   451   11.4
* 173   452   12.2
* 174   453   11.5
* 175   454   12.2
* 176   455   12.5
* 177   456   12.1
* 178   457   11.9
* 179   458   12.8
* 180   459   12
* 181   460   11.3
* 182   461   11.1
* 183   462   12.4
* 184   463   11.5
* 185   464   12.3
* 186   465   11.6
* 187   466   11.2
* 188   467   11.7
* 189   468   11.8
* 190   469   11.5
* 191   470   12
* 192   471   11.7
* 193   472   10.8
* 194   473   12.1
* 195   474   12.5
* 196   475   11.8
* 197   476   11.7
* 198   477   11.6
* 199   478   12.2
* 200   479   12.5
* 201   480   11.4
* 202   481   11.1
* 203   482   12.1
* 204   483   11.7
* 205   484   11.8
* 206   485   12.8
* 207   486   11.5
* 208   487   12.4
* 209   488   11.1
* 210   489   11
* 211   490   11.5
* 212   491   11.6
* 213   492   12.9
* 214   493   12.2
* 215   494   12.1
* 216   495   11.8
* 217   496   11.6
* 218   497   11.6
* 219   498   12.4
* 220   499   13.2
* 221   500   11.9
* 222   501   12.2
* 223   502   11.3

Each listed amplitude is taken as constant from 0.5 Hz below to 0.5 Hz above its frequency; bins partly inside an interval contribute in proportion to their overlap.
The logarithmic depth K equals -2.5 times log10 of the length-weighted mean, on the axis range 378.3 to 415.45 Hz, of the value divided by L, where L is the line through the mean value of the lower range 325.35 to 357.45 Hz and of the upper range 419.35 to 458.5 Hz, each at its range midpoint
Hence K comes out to 0.18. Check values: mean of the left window 10.6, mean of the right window 11.4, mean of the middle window 9.36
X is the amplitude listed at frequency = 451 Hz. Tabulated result 11.4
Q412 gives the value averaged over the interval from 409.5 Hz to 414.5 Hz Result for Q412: 11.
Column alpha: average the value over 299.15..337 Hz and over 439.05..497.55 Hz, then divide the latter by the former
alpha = 1.09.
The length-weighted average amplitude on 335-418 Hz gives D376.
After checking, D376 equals 10.1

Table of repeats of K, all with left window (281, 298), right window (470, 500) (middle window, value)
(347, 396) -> 0.13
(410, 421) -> 0.03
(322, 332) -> -0.02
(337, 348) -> 0.02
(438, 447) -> 0.02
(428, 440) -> 0.04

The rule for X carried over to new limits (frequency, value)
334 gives 11.1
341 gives 10.4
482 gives 12.1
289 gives 10.6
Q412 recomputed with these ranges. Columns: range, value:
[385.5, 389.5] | 6.88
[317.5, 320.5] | 10.9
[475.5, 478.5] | 11.8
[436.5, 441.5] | 11.2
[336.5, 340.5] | 11.2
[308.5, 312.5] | 10.6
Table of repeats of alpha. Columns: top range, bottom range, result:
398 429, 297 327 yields 1.01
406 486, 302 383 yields 1.07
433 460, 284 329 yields 1.09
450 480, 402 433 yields 1.09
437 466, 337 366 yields 1.11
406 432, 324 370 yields 1.03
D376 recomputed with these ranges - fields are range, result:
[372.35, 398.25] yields 8.86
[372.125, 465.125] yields 10.6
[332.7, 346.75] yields 10.8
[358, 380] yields 10.8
